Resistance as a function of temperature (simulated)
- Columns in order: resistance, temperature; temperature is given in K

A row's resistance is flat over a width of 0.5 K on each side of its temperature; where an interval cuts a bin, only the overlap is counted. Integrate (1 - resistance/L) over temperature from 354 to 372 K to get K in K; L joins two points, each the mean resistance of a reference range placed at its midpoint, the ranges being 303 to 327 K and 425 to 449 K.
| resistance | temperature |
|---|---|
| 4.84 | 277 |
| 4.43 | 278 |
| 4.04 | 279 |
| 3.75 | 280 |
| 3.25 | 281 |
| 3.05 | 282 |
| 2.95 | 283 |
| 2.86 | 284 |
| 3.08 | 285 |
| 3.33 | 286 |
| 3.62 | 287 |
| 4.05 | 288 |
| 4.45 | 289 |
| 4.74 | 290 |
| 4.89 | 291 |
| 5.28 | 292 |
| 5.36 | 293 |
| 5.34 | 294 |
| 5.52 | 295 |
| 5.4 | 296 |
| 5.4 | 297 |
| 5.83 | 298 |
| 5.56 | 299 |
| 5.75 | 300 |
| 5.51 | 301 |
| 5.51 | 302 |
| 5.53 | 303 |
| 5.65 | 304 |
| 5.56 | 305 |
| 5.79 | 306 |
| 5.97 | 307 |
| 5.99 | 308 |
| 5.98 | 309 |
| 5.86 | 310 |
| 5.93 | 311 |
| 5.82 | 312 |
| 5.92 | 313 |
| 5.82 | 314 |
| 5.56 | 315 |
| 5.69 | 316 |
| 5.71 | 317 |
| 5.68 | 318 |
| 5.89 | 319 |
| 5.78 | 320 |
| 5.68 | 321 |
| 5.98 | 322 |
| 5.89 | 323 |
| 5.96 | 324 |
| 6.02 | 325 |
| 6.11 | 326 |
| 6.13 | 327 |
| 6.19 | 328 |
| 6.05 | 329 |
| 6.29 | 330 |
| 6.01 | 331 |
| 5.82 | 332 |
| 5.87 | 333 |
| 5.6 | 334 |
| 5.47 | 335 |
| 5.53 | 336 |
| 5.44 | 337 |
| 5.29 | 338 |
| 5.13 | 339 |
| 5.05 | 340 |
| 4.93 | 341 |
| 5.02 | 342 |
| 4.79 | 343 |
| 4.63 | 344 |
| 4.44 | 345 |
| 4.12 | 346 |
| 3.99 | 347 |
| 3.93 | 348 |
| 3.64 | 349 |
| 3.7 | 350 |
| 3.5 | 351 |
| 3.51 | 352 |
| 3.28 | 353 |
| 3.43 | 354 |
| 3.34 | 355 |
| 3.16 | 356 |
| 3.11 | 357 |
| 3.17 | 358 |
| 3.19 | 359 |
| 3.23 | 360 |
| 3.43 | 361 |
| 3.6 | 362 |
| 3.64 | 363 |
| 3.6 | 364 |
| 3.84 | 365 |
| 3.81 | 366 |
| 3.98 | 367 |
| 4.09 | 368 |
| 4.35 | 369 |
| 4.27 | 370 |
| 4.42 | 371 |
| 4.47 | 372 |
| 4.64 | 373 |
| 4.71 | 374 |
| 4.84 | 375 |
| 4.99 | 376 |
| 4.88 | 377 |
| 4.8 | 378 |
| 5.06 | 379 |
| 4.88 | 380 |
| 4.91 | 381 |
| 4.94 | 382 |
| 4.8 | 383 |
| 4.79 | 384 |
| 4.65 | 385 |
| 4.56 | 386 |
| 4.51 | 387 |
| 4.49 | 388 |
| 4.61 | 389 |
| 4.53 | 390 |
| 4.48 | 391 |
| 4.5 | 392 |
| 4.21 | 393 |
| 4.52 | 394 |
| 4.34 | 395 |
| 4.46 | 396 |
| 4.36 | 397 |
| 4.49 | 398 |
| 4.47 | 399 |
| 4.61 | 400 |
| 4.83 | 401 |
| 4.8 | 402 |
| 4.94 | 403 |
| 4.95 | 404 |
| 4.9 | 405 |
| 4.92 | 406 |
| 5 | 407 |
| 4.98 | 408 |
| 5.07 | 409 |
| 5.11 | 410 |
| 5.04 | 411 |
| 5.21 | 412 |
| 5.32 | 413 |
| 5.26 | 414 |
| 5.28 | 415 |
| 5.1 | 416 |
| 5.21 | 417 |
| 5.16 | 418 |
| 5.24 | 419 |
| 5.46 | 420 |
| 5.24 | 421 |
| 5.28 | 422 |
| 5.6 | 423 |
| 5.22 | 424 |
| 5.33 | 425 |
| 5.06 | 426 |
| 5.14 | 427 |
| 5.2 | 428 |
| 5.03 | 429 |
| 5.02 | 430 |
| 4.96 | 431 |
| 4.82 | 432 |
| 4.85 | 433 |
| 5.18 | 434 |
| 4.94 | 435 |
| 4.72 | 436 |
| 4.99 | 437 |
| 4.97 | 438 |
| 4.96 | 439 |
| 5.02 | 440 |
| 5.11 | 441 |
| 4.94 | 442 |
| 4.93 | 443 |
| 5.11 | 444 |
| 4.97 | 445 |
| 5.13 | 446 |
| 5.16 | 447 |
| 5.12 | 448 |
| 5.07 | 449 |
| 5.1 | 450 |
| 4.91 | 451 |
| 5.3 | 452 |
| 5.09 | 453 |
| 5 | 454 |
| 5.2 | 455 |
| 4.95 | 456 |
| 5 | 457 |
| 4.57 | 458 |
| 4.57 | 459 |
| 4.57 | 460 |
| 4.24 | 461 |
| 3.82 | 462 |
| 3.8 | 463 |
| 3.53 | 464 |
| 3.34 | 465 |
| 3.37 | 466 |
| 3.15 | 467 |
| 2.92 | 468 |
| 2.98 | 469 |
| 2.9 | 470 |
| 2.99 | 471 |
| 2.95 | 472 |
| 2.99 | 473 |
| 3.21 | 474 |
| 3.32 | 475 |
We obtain 6.0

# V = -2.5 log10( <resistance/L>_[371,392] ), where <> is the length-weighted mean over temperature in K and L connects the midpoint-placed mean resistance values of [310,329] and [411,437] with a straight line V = 0.16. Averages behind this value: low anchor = 5.88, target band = 4.71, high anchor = 5.15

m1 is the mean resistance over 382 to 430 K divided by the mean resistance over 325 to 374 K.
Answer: 1.1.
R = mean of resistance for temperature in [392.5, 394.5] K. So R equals 4.37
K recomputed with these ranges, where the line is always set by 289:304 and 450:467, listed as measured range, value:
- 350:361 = 3.75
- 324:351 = -0.19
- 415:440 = -2.69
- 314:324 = -1.01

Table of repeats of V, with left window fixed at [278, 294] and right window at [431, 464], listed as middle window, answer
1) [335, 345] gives -0.19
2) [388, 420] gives -0.05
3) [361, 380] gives 0.03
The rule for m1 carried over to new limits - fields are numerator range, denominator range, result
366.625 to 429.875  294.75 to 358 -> 0.92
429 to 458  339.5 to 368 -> 1.31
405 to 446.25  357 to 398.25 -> 1.18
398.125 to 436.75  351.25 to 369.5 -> 1.43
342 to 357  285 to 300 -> 0.79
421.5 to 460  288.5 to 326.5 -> 0.89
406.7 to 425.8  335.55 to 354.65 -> 1.19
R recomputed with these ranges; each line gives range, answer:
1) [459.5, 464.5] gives 3.99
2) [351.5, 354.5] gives 3.41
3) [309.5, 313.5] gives 5.88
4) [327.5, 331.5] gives 6.14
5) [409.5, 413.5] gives 5.17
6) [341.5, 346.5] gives 4.6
